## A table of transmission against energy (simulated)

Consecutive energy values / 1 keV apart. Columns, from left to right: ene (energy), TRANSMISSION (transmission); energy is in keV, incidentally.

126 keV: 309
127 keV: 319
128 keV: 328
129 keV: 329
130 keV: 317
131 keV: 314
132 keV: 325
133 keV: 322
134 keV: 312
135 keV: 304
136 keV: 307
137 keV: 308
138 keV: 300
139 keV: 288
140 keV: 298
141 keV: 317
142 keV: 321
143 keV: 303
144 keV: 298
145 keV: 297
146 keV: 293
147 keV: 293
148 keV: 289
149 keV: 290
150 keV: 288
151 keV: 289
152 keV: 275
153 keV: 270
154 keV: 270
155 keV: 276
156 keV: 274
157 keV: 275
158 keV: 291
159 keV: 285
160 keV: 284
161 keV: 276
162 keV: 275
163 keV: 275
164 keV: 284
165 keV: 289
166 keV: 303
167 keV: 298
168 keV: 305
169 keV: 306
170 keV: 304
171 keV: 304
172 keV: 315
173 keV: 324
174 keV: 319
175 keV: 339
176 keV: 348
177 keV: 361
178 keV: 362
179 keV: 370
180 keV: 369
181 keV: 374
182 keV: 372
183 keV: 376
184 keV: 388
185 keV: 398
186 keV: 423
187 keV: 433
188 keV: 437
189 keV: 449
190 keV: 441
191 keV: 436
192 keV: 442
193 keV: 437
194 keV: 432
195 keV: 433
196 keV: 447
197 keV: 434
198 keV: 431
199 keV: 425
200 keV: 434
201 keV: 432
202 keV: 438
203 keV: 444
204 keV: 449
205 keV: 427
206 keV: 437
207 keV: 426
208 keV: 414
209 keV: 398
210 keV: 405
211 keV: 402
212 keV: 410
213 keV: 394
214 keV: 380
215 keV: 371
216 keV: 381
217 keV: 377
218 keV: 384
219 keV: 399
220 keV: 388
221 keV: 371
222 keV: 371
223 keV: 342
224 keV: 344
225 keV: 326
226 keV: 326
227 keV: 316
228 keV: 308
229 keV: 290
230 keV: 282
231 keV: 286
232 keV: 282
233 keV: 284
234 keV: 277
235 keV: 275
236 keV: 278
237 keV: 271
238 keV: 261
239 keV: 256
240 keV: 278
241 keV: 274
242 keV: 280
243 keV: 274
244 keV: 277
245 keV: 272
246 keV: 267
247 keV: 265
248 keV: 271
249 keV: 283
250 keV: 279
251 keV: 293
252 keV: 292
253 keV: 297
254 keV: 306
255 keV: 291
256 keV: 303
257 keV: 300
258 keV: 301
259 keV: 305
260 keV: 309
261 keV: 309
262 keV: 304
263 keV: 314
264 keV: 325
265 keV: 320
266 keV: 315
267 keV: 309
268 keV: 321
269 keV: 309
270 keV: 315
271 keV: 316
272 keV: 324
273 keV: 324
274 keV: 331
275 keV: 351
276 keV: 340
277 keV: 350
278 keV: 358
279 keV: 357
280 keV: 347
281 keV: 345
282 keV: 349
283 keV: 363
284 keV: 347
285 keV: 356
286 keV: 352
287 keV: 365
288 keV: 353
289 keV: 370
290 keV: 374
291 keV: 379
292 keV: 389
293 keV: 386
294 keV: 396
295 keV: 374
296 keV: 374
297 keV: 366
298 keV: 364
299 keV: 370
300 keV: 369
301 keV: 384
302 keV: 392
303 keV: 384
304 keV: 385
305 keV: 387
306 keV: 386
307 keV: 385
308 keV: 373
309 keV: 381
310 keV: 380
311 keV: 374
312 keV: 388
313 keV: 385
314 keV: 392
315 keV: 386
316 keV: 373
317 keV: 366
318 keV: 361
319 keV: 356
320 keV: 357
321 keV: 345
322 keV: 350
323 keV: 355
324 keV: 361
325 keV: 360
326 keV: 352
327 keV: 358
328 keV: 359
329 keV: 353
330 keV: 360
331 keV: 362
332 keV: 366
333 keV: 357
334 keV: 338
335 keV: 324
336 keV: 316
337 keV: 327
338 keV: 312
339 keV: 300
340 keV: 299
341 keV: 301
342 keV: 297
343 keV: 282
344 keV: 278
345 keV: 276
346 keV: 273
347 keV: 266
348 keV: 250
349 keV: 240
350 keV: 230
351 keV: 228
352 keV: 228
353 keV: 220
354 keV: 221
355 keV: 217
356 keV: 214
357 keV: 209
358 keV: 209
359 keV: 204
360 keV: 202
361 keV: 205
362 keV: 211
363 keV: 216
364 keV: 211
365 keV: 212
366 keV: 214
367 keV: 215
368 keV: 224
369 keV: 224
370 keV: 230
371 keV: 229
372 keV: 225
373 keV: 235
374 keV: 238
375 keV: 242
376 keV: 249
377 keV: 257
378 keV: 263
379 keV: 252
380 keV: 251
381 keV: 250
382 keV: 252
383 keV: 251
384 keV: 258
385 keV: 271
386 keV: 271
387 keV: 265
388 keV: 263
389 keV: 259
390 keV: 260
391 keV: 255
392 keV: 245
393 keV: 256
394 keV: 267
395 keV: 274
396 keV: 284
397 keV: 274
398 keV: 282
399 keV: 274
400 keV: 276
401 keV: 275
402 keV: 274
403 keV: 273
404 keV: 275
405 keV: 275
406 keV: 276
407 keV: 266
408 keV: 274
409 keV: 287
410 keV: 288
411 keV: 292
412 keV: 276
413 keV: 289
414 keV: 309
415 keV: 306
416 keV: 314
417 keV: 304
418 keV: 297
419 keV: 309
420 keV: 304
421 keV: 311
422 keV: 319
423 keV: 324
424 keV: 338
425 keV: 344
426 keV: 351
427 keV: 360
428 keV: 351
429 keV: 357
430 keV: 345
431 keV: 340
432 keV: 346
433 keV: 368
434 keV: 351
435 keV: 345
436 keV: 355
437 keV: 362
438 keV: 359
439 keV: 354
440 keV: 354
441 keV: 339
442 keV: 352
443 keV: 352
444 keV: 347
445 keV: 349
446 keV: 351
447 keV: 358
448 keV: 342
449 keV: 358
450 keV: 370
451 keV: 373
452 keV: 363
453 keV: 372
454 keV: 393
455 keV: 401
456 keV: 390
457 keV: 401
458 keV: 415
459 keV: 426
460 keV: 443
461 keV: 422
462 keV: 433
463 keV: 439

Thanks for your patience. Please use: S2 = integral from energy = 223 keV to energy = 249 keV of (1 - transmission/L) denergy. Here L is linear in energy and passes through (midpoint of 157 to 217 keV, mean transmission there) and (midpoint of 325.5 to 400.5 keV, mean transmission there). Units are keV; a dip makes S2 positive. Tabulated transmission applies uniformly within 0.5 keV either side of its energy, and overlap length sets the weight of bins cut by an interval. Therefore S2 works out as 4.5 keV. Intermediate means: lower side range 376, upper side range 264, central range 286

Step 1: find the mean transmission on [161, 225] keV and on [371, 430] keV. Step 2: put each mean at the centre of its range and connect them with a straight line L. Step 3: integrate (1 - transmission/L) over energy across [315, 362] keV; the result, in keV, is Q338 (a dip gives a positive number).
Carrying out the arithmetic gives 2.1 keV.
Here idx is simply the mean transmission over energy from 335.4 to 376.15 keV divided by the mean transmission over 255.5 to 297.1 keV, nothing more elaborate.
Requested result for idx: 0.72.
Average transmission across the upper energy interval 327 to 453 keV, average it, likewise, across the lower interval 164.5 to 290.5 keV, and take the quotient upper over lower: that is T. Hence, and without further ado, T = 0.8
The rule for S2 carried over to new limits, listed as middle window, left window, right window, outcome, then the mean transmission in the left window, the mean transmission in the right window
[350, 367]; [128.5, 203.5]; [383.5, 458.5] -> 5.7 keV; 341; 318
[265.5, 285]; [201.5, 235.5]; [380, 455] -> 0.8 keV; 365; 311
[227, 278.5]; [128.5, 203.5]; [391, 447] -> 5.1 keV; 341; 313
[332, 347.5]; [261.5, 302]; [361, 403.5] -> -0.7 keV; 349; 250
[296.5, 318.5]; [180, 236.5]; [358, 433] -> -3.6 keV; 385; 272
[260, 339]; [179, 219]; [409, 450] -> 5.1 keV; 414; 334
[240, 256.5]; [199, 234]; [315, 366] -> 3.3 keV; 373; 292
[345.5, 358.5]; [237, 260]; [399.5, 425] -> 2.6 keV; 283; 294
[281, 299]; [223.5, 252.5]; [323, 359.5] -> -5.0 keV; 285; 291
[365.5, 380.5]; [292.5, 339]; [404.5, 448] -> 4.7 keV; 365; 327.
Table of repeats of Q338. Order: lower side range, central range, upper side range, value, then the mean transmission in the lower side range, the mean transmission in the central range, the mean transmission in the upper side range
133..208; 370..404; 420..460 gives 9.33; 348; 259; 359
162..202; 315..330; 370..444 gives -1.58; 375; 359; 294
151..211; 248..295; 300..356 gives 1.75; 365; 331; 331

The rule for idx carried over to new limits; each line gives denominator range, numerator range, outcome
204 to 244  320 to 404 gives 0.80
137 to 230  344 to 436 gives 0.76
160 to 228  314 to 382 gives 0.74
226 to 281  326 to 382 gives 0.87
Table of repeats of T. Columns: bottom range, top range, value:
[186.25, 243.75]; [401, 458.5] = 0.90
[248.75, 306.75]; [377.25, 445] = 0.88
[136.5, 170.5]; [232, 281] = 1.04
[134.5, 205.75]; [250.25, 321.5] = 1.01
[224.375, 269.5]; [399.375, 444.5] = 1.09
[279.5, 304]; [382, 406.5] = 0.73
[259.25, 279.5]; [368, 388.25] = 0.76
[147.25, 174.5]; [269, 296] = 1.22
